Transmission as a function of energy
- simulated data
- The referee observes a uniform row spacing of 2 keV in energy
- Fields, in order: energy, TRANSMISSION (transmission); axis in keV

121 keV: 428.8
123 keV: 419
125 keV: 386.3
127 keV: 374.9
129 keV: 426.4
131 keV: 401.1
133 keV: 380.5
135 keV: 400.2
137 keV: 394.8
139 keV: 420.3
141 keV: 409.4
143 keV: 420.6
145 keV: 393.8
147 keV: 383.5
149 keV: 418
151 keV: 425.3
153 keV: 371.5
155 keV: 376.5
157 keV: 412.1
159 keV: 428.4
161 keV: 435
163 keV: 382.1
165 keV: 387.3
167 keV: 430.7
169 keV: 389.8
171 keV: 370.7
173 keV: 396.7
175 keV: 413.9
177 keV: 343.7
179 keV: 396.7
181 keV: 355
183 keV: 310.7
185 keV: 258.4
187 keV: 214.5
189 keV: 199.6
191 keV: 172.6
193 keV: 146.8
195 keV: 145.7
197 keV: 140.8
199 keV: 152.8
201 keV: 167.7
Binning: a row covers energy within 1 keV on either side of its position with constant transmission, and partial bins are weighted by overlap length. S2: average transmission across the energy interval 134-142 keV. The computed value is 406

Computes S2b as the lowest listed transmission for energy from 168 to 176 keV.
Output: 370.7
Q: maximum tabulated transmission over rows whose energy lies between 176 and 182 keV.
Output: 396.7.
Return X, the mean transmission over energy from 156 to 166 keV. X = 409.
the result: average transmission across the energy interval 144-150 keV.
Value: 398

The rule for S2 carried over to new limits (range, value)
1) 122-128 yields 393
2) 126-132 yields 401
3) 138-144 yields 417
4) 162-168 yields 400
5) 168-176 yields 393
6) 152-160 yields 397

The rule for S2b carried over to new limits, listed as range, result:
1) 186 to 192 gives 172.6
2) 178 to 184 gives 310.7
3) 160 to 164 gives 382.1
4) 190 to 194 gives 146.8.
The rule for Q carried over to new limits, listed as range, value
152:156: 376.5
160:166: 435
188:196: 199.6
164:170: 430.7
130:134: 401.1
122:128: 419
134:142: 420.3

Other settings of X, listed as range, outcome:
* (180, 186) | 308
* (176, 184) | 352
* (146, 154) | 400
